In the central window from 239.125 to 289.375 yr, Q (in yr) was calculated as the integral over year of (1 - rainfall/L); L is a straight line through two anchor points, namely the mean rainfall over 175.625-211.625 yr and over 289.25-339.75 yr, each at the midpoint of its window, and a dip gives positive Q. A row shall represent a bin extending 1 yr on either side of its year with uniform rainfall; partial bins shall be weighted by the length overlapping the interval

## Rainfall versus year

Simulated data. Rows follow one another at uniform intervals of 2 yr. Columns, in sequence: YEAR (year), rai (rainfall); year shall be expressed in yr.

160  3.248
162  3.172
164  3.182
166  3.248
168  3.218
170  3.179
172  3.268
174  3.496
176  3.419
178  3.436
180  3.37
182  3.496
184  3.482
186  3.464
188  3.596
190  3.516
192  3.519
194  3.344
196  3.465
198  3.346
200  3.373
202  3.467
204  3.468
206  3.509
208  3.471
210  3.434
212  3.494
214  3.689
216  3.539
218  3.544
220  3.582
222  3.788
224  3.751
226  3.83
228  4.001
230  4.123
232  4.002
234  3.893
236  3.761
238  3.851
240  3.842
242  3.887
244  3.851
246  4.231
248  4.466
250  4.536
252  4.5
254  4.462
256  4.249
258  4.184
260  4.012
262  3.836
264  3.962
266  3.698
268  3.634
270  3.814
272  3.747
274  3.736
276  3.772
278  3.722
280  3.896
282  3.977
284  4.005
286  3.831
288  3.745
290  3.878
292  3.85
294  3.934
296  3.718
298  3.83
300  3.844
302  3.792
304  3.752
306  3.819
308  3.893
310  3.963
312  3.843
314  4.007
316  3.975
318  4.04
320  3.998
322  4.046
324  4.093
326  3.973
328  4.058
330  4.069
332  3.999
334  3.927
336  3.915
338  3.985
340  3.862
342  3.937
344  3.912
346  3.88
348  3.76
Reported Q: -3.4 yr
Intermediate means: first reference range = 3.46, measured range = 3.98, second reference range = 3.93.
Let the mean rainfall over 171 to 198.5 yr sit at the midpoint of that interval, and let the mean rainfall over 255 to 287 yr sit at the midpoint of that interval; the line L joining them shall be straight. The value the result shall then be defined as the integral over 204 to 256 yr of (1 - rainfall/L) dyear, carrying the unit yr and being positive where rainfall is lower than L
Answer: -2.9 yr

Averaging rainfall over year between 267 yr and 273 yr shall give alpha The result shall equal 3.73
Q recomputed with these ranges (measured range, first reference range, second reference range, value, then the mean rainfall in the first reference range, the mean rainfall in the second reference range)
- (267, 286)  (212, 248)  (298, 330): 0.4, 3.84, 3.94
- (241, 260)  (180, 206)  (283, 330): -2.9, 3.46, 3.91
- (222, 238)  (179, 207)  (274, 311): -1.3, 3.46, 3.84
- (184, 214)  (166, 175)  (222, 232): 1.1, 3.29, 3.92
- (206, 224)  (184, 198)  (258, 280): 0.0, 3.47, 3.82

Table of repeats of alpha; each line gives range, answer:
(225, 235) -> 3.97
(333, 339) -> 3.94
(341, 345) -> 3.92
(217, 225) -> 3.67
